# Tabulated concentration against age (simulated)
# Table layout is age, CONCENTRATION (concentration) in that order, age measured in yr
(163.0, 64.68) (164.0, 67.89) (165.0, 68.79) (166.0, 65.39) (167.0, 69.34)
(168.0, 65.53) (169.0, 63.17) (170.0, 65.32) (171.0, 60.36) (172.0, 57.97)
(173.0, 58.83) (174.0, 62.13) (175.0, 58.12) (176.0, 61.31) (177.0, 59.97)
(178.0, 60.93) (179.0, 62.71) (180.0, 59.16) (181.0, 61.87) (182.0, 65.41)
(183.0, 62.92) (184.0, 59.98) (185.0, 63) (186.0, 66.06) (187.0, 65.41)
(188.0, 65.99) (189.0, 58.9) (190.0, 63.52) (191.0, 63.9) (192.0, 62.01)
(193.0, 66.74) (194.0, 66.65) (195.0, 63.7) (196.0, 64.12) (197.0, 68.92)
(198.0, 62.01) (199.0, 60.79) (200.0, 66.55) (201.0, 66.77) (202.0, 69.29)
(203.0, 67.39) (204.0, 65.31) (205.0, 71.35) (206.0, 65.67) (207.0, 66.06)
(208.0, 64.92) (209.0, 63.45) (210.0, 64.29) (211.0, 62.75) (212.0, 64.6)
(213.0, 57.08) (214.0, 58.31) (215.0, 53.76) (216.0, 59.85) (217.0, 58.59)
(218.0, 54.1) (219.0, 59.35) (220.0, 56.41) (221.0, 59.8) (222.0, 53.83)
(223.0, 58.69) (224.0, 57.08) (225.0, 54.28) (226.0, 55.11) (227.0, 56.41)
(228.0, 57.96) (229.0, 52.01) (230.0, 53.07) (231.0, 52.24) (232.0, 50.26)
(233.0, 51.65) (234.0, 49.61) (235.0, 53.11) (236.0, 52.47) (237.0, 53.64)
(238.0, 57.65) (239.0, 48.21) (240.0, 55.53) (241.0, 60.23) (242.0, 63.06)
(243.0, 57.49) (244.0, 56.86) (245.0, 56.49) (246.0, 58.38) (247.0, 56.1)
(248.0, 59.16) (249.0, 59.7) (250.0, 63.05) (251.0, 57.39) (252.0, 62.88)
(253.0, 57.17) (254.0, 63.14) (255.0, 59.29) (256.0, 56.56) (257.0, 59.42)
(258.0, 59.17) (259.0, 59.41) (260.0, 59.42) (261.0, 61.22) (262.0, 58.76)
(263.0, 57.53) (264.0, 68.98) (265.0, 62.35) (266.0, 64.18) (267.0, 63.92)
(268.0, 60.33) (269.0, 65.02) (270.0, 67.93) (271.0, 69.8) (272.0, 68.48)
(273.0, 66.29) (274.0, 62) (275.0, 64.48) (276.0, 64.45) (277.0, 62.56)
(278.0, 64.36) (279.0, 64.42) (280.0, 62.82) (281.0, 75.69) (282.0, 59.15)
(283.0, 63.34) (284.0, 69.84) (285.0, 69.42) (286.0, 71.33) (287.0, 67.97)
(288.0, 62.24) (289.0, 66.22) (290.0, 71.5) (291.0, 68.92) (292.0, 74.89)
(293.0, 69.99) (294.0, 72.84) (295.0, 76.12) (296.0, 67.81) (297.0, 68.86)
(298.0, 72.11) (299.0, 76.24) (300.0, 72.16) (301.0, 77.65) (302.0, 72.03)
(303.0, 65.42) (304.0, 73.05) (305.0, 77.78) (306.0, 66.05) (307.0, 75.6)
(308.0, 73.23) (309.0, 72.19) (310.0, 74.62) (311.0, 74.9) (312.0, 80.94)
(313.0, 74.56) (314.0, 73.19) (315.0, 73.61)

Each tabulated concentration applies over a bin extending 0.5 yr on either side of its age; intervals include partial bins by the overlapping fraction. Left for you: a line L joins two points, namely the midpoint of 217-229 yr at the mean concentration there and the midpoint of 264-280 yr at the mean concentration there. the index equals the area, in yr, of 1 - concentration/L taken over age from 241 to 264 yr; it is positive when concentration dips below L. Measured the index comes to 0.8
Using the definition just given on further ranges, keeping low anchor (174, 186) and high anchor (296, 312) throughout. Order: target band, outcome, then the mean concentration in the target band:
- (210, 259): 7.0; 57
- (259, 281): 1.8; 63.9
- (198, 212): -0.4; 65.6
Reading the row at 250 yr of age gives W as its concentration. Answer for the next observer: 63.05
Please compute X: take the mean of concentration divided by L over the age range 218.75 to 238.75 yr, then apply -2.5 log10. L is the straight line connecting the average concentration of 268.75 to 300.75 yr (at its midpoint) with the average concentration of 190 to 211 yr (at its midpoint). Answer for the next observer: 0.21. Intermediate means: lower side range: 65.4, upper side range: 68.2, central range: 54.6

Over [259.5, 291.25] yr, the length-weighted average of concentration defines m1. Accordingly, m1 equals 65.1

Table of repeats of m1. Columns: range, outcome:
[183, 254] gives 59.9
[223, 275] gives 58.7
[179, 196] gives 63.4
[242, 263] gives 59.1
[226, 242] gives 53.9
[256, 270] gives 61.6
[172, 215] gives 63.4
